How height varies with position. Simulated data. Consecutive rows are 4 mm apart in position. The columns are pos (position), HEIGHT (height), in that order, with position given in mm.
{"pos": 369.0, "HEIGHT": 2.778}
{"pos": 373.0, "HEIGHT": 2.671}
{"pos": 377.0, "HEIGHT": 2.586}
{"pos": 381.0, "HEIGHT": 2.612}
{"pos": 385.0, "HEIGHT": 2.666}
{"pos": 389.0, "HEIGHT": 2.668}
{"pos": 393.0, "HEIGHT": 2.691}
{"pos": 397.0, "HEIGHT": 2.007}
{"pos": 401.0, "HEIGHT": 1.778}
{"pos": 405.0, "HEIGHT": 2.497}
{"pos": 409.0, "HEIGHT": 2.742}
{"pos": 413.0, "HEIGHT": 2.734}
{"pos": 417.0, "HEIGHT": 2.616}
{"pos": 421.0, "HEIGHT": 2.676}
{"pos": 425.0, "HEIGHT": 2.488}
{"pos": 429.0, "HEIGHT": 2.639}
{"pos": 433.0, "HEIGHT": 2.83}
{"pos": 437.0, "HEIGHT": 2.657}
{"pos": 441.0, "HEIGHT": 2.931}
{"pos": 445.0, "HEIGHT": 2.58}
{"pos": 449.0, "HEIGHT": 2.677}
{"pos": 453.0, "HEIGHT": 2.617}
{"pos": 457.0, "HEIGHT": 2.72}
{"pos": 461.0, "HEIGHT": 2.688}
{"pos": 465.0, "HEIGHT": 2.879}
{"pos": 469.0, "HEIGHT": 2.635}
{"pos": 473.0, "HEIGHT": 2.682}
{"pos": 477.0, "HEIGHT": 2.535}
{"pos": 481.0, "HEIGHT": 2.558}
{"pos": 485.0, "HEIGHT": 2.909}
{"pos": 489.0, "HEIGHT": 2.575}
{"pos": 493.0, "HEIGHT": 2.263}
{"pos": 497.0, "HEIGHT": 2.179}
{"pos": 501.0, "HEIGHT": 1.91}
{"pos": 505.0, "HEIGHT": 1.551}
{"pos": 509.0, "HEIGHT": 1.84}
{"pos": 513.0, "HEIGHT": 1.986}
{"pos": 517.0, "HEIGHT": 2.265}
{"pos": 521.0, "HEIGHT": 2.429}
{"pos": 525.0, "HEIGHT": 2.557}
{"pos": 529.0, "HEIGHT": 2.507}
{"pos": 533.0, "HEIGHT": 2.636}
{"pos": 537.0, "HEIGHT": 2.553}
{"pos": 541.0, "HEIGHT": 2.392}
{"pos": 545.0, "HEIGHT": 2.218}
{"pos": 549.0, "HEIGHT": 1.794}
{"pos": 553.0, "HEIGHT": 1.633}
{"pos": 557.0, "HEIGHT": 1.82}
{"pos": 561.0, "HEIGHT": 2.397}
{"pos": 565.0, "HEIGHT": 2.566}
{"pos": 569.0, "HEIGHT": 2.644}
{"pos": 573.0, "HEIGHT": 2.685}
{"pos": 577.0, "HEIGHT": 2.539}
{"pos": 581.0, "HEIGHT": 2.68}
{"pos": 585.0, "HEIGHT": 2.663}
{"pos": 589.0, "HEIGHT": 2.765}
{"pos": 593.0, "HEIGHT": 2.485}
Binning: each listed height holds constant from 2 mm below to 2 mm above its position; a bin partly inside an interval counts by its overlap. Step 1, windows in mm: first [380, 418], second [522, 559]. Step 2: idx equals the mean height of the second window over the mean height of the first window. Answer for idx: 0.9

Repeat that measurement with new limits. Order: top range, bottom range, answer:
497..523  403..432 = 0.76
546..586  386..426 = 0.93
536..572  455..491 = 0.83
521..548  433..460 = 0.90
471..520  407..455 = 0.85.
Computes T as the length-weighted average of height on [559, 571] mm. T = 2.54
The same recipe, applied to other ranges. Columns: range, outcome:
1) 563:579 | 2.61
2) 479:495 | 2.58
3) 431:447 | 2.75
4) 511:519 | 2.13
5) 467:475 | 2.66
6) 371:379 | 2.63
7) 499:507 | 1.73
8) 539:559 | 1.97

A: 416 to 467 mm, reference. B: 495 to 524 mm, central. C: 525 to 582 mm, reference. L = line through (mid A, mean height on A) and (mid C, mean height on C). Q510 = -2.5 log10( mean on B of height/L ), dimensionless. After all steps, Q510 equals 0.22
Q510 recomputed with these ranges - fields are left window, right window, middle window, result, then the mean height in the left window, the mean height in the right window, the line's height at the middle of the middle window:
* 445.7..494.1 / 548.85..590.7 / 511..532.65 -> 0.07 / 2.65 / 2.4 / 2.52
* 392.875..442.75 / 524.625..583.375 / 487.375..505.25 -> 0.15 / 2.55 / 2.37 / 2.45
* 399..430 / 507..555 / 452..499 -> -0.10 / 2.52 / 2.23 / 2.37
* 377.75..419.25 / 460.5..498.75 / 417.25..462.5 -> -0.05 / 2.5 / 2.59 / 2.55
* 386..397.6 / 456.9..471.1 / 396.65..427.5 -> 0.05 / 2.53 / 2.73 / 2.58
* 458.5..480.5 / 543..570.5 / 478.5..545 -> 0.04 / 2.68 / 2.14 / 2.42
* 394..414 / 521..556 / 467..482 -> -0.13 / 2.35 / 2.28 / 2.31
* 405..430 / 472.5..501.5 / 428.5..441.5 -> -0.07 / 2.64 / 2.47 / 2.59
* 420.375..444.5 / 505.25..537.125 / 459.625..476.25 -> -0.07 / 2.7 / 2.29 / 2.53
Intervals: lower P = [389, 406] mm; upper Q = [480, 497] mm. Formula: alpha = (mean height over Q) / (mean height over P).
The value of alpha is 1.11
